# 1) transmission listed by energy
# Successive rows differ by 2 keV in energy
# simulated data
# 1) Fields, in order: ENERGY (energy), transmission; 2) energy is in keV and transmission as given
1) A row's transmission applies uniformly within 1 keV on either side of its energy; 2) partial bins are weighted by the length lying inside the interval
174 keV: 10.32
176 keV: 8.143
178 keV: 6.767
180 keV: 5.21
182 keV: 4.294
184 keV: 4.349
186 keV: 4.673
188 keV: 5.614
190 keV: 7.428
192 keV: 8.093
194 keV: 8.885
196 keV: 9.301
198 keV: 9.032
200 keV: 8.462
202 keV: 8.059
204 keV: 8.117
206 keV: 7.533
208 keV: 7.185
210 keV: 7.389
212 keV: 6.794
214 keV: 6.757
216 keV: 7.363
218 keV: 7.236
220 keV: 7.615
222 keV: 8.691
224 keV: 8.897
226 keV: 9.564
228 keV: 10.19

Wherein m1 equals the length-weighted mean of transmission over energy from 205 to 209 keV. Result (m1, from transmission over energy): 7.36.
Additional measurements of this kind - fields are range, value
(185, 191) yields 5.91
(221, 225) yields 8.79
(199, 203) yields 8.26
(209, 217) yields 7.08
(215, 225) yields 7.96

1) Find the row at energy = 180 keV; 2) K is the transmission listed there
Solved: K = 5.21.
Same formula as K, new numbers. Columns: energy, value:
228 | 10.19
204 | 8.117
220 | 7.615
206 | 7.533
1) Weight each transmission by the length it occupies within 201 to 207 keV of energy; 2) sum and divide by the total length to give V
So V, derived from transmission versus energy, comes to 7.9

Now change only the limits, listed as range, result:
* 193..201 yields 8.92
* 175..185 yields 5.75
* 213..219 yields 7.12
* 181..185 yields 4.32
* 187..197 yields 7.86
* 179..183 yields 4.75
